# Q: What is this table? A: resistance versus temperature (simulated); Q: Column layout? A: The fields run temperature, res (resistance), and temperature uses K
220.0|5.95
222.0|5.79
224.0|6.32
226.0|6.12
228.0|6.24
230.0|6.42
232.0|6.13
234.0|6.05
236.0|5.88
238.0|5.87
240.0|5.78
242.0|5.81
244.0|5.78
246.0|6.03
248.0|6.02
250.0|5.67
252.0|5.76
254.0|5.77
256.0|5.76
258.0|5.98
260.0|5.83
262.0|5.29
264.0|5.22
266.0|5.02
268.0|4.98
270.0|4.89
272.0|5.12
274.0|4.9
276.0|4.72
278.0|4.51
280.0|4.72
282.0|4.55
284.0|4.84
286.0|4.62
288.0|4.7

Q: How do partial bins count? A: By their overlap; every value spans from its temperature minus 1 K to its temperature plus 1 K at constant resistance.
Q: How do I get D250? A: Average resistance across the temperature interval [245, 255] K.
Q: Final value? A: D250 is 5.85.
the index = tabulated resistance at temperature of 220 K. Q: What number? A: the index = 5.95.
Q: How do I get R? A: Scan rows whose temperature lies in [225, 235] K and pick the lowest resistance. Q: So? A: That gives 6.05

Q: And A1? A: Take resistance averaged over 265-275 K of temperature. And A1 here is 4.98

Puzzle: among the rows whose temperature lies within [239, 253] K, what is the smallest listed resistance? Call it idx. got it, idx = 5.67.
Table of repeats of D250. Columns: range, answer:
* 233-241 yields 5.9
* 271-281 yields 4.79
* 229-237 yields 6.12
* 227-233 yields 6.26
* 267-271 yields 4.94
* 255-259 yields 5.87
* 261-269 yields 5.13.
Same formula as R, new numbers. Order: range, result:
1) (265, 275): 4.89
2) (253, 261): 5.76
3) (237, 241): 5.78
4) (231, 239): 5.87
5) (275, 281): 4.51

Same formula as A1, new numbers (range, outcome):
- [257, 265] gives 5.58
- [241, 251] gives 5.86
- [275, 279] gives 4.62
